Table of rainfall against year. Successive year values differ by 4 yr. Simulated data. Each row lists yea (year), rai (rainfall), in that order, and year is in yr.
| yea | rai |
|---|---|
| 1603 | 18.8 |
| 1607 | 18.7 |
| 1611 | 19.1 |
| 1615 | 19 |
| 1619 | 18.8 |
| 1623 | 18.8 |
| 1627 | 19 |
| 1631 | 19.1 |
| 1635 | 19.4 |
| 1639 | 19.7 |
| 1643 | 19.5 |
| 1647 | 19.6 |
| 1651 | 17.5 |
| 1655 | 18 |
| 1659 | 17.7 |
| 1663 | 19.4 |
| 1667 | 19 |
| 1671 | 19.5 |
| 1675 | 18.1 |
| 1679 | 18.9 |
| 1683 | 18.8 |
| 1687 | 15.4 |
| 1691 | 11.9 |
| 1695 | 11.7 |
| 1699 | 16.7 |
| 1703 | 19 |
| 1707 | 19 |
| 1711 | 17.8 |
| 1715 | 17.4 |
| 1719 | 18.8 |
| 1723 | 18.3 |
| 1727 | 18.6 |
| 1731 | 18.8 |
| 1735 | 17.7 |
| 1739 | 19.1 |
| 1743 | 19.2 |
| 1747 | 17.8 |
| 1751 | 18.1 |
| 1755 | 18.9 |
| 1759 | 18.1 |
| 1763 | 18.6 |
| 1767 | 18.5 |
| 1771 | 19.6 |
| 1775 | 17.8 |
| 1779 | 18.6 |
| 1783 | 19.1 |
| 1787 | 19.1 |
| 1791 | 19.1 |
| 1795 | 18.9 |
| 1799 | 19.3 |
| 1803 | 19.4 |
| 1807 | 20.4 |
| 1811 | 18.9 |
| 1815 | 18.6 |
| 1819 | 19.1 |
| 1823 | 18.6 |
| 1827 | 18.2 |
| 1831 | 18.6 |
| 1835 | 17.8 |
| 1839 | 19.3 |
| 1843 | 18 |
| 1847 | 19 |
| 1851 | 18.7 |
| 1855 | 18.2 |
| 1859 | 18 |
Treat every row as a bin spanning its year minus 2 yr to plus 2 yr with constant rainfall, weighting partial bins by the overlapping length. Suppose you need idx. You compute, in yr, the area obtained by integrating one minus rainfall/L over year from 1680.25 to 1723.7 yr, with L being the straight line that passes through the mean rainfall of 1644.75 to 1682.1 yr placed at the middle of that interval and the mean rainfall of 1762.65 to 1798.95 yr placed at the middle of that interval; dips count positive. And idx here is 4.5 yr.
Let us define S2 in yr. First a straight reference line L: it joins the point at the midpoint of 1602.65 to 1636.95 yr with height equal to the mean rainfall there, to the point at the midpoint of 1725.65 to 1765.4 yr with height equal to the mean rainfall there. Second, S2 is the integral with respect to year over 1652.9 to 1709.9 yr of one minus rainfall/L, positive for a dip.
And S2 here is 4.2 yr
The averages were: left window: 19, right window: 18.5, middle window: 17.4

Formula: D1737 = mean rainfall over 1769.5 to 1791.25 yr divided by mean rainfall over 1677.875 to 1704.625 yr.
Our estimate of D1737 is 1.2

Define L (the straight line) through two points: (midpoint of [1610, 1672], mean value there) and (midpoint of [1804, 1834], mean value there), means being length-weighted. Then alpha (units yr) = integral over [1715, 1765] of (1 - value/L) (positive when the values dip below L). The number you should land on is 1.2 yr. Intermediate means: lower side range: 18.9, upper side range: 18.9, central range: 18.5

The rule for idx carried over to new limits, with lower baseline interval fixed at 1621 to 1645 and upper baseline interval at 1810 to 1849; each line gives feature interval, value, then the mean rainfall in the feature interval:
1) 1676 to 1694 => 2.81 yr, 16.1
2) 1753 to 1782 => 0.31 yr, 18.6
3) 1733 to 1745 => 0.15 yr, 18.7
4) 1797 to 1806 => -0.37 yr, 19.5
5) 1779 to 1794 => -0.22 yr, 19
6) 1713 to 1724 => 0.47 yr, 18.2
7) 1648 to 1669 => 0.86 yr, 18.4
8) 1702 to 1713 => 0.26 yr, 18.6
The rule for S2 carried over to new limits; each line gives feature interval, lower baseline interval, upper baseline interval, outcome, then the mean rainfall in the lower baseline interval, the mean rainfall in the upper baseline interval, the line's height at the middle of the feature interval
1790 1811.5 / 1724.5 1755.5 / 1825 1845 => -1.1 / 18.5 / 18.4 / 18.4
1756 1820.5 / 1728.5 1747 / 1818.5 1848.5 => -1.3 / 18.6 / 18.5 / 18.6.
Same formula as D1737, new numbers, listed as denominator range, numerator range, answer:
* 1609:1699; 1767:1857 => 1.04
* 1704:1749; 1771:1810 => 1.04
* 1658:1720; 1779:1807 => 1.10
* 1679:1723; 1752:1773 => 1.11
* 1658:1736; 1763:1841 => 1.07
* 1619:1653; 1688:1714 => 0.84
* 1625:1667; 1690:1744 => 0.93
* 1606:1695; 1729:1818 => 1.03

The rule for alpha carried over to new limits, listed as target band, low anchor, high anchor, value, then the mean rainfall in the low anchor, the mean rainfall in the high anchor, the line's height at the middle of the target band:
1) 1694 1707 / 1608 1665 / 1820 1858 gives 1.5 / 18.9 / 18.5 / 18.8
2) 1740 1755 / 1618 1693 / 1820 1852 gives 0.0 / 18.3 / 18.5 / 18.4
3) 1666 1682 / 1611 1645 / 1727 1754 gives 0.0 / 19.2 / 18.5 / 18.9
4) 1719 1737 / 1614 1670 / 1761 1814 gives 0.5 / 18.9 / 19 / 19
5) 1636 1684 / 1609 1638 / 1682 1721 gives -2.5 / 19.1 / 16.6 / 17.9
